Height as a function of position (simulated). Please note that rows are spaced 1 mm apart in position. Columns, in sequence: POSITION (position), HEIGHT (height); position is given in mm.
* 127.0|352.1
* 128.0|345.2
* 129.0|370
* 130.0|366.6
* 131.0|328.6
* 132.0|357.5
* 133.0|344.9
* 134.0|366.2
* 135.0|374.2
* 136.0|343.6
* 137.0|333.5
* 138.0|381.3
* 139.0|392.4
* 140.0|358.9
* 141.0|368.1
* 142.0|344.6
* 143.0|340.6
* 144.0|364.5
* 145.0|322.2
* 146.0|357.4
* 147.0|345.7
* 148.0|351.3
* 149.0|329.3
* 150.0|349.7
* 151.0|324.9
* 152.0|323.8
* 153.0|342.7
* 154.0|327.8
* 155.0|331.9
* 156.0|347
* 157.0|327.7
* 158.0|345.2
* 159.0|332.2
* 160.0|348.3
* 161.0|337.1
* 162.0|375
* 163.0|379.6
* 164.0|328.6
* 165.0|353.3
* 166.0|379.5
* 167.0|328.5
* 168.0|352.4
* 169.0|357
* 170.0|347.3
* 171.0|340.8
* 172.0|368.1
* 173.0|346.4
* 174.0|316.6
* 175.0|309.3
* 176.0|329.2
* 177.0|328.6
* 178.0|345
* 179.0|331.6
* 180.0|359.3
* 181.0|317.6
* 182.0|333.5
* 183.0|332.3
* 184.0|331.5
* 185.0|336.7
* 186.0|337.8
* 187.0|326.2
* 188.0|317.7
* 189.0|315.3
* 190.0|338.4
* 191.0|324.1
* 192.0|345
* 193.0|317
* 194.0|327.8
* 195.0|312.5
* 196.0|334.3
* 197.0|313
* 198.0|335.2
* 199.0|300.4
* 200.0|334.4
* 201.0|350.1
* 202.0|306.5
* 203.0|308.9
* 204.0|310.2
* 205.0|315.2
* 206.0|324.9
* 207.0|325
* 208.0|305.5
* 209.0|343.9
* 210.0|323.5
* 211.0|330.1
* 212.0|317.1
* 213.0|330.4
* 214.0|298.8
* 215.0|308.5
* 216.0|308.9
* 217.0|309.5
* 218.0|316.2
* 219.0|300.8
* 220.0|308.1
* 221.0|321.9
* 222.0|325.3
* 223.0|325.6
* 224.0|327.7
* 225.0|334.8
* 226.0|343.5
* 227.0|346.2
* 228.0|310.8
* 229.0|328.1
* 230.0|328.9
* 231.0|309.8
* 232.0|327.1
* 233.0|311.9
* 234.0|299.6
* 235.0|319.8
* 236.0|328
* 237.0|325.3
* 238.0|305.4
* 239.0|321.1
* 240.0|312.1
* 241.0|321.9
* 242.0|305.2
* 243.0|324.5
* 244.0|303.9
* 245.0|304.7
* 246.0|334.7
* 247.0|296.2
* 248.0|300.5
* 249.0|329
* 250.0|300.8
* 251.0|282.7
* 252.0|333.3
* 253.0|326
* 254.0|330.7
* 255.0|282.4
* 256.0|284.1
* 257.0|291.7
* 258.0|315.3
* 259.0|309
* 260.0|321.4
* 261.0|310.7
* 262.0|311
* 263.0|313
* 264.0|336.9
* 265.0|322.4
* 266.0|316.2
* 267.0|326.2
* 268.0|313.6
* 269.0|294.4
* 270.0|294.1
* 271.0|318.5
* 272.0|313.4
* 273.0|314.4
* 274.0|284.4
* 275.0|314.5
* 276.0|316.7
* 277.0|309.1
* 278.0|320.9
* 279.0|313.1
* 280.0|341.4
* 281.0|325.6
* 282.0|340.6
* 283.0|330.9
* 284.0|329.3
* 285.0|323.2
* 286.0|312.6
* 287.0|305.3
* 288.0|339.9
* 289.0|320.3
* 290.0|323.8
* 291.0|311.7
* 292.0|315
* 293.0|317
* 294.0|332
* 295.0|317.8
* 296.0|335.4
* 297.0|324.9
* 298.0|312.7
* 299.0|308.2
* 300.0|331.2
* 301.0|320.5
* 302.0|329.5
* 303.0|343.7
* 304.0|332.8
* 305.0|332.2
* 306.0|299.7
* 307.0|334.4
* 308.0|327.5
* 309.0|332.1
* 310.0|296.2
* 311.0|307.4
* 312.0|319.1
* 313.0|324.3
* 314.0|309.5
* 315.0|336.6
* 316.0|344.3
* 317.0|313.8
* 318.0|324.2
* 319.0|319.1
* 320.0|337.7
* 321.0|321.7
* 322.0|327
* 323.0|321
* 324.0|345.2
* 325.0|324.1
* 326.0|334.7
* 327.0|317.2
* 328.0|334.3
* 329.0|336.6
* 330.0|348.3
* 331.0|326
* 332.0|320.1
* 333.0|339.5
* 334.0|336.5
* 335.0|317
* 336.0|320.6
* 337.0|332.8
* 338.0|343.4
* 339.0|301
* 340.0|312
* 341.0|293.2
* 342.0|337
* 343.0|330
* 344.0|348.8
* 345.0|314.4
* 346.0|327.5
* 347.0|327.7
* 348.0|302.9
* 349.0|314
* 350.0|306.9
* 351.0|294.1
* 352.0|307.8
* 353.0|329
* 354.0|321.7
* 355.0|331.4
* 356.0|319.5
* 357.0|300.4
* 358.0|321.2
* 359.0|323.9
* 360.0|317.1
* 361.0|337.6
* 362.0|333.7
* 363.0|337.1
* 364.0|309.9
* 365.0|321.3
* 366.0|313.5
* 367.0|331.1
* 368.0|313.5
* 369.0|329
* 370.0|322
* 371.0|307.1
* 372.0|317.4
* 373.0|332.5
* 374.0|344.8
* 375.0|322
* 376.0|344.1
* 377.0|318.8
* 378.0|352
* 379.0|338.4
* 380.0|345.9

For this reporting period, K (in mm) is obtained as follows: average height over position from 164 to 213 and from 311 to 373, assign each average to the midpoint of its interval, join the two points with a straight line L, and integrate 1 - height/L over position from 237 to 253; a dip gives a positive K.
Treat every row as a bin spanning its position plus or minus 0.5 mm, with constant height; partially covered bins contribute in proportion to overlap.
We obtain 0.8 mm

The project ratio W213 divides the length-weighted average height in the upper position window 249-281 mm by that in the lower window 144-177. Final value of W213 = 0.9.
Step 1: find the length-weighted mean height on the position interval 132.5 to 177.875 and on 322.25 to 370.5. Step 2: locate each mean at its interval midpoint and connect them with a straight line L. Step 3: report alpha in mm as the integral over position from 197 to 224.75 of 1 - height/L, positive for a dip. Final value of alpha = 1.7 mm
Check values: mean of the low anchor 347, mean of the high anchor 324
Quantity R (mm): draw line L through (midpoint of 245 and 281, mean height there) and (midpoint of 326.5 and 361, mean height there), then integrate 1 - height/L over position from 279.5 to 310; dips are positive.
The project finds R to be -0.8 mm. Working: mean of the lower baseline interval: 312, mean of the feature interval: 325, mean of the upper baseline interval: 322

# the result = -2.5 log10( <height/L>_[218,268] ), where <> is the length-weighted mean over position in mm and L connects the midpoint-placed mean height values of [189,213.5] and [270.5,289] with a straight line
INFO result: 0.018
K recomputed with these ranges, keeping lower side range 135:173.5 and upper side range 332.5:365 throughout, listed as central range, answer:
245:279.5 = 2.3 mm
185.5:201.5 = 0.8 mm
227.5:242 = 0.9 mm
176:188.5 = 0.4 mm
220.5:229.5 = 0.2 mm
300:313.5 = 0.2 mm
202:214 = 0.7 mm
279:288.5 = 0.1 mm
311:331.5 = -0.2 mm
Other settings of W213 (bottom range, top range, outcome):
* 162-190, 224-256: 0.93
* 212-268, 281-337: 1.03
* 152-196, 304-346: 0.96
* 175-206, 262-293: 0.97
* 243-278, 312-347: 1.05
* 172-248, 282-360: 1.00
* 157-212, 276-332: 0.97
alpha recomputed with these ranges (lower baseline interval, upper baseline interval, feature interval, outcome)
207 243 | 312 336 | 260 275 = 0.5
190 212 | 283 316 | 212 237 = 0.3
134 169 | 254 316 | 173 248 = 2.9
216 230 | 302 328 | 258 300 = 0.8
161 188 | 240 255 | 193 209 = 0.5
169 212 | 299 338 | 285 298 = 0.2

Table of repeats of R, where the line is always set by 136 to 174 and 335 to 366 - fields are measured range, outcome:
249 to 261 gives 0.9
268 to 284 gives 0.7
